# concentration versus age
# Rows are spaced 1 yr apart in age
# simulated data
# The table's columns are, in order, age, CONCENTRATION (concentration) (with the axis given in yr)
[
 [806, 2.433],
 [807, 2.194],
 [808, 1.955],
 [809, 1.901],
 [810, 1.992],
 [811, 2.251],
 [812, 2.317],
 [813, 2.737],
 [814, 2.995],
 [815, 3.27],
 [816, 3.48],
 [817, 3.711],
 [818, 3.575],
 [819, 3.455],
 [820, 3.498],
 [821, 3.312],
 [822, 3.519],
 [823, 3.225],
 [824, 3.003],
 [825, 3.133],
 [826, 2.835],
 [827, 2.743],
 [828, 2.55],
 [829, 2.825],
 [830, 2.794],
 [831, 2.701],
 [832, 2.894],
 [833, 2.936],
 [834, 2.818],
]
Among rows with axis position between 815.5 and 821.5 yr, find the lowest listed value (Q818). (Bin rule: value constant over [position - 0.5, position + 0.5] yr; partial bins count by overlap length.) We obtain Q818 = 3.312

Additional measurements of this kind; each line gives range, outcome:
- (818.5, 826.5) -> 2.835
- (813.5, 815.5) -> 2.995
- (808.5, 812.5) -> 1.901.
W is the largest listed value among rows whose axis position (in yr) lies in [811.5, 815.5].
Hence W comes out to 3.27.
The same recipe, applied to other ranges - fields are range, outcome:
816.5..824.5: 3.711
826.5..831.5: 2.825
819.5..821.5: 3.498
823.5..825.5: 3.133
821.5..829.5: 3.519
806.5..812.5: 2.317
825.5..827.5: 2.835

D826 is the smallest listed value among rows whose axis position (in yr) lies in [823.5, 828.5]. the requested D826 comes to 2.55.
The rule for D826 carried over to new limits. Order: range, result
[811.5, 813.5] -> 2.317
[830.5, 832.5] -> 2.701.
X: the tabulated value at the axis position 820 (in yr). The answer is 3.498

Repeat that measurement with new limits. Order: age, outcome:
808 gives 1.955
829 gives 2.825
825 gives 3.133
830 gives 2.794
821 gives 3.312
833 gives 2.936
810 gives 1.992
